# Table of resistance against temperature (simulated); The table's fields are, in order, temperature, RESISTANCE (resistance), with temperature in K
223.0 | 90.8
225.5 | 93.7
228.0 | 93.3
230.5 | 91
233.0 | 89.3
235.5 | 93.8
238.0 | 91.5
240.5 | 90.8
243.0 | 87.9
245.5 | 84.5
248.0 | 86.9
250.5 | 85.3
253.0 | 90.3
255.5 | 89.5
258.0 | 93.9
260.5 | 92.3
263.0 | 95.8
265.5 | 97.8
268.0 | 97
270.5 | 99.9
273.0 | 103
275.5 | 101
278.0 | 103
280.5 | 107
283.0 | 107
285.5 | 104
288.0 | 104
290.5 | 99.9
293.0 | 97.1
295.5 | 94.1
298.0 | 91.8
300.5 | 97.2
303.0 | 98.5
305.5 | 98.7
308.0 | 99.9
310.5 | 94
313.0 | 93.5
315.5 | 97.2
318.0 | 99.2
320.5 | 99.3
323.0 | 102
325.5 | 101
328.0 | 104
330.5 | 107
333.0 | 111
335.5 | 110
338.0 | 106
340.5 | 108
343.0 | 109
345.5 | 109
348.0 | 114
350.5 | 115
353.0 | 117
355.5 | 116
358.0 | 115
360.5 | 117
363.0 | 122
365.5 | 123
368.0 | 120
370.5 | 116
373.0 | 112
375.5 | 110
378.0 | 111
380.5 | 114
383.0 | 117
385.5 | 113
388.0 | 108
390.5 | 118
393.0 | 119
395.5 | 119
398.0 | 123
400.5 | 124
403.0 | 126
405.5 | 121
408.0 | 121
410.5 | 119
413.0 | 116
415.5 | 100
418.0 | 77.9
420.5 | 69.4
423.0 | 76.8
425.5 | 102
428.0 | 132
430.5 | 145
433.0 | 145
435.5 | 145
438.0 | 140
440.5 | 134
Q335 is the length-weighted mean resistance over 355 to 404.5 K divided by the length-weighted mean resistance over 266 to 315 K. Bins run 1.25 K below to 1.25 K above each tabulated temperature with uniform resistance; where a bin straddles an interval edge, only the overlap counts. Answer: 1.2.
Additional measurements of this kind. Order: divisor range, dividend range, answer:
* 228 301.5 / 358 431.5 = 1.19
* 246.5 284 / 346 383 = 1.20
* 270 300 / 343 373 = 1.15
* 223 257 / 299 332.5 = 1.11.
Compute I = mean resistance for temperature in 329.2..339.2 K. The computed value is 108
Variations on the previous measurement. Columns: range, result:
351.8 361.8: 116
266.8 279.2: 101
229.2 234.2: 90.2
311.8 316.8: 95.4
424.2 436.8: 134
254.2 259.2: 91.7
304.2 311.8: 97.5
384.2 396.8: 115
